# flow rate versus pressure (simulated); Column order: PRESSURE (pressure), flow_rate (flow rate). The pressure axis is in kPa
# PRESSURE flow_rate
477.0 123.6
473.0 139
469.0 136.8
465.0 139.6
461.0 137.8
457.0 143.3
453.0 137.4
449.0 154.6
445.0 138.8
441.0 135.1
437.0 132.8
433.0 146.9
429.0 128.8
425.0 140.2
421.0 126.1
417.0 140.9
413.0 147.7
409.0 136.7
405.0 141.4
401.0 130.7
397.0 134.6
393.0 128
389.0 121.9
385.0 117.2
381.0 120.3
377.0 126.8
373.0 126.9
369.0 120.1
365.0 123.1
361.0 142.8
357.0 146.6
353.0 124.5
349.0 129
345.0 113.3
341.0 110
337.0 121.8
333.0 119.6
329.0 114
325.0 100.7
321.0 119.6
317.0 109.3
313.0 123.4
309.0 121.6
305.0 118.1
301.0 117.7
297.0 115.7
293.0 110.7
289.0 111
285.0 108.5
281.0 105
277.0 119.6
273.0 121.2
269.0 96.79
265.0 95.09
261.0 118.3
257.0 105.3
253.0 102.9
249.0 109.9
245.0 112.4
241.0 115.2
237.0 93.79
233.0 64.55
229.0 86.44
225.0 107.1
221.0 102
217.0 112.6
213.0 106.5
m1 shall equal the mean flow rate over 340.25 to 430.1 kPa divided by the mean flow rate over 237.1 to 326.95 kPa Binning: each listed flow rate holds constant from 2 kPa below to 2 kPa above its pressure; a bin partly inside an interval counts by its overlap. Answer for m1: 1.2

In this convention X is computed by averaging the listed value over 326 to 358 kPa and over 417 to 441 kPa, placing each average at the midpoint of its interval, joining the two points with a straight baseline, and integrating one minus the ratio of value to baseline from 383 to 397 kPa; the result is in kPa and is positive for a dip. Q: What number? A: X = 0.5 kPa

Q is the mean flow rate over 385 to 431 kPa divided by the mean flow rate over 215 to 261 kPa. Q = 1.31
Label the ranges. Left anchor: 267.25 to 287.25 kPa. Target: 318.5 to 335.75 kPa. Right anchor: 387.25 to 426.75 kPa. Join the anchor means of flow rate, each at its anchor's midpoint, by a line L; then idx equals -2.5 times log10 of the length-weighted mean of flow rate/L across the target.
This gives 0.06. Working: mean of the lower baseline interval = 110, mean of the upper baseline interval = 135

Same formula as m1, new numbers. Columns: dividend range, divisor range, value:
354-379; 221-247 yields 1.35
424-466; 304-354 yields 1.19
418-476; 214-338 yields 1.27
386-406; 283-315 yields 1.12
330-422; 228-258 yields 1.29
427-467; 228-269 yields 1.39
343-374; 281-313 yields 1.12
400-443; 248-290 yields 1.27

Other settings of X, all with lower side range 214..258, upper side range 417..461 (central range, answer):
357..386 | -0.25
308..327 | 0.24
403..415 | -0.81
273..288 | -0.43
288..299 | -0.09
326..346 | 0.74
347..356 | -0.48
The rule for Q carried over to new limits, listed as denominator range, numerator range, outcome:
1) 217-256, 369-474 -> 1.34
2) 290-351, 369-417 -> 1.12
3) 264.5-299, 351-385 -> 1.17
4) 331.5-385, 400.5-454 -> 1.11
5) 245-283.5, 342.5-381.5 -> 1.17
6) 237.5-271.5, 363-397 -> 1.16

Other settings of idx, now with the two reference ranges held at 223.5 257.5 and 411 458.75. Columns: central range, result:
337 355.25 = 0.01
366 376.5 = 0.02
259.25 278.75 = -0.05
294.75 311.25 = -0.06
